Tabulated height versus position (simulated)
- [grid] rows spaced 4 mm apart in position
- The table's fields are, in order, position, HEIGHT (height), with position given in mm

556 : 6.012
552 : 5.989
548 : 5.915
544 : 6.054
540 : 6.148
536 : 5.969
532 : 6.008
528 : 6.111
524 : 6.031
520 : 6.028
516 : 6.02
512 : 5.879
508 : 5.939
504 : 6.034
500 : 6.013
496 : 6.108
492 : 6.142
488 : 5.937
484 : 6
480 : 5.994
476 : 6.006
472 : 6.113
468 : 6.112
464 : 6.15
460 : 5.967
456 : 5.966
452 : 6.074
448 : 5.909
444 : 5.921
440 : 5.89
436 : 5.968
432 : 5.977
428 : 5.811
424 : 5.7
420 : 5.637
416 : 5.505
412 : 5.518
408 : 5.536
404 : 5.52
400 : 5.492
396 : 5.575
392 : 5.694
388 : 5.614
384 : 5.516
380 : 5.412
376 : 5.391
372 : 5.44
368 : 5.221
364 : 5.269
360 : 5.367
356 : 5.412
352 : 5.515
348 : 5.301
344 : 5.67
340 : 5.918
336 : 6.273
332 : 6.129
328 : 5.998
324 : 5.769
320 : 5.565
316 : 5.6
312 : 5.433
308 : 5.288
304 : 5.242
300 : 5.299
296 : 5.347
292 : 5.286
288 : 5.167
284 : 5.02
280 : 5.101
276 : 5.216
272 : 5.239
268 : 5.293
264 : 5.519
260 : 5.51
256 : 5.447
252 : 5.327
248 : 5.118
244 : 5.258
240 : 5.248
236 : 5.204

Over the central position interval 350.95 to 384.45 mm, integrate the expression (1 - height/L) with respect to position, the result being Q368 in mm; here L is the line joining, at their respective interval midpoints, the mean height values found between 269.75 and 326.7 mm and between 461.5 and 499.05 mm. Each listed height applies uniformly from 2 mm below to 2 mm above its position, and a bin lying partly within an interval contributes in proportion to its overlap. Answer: 1.4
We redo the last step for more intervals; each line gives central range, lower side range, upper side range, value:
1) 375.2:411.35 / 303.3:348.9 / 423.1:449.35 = 1.8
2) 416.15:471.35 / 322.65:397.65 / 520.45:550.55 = -1.1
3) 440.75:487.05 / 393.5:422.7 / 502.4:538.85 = -1.9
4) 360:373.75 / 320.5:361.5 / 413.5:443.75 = 1.0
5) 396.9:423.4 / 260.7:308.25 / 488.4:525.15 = 0.7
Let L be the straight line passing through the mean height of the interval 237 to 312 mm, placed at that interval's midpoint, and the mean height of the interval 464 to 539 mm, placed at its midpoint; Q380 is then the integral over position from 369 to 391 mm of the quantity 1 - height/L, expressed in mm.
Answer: 0.6 mm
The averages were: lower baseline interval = 5.28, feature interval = 5.47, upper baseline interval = 6.03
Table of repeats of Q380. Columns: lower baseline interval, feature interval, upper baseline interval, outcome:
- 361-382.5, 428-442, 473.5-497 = -0.5 mm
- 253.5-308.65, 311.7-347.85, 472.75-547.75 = -2.4 mm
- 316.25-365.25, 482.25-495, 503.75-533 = -0.2 mm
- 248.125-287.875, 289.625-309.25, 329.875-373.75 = 0.4 mm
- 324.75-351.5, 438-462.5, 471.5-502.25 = 0.1 mm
